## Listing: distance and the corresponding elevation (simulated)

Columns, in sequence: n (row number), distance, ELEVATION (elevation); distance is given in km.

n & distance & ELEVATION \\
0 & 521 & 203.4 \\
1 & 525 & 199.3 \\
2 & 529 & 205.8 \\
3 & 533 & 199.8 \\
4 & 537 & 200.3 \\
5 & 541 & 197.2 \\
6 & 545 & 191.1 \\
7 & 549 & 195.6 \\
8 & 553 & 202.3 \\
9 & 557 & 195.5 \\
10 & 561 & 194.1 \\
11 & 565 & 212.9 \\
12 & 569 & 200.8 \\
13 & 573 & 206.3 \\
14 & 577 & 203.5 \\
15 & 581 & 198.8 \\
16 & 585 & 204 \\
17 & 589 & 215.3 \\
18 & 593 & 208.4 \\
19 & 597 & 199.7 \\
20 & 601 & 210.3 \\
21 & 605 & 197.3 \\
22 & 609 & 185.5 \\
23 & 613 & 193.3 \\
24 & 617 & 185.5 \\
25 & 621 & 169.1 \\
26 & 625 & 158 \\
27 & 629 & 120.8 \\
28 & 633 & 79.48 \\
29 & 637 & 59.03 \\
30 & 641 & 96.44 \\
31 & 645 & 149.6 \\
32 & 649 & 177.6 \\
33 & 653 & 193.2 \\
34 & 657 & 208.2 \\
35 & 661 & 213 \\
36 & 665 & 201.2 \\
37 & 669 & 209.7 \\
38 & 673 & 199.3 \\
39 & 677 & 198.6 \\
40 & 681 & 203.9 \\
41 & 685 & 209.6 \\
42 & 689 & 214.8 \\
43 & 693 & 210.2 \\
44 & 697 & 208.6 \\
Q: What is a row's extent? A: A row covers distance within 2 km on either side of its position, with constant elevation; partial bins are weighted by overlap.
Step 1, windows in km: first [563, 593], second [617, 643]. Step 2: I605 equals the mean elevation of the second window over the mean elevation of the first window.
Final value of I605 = 0.6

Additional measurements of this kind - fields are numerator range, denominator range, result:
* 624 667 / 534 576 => 0.75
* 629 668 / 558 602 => 0.75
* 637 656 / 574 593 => 0.71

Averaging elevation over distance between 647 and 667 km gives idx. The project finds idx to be 199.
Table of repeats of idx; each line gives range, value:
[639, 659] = 165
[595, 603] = 205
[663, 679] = 202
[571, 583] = 203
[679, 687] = 207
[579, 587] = 201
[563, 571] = 207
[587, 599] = 208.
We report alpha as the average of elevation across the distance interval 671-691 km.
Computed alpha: 205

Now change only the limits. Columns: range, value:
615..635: 143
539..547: 194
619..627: 164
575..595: 206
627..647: 101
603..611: 191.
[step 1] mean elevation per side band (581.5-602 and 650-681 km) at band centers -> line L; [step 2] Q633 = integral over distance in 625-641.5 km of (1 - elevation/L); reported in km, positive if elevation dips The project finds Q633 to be 8.7 km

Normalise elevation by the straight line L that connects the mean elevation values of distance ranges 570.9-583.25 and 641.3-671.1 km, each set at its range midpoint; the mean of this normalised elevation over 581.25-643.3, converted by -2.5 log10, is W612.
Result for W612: 0.18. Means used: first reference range 203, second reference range 188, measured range 166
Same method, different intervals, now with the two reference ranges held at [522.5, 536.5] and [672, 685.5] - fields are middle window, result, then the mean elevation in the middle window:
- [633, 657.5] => 0.414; 138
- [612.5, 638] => 0.416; 138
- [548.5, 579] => 0.000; 202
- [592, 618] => 0.026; 197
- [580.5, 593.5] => -0.029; 207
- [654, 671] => -0.026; 207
